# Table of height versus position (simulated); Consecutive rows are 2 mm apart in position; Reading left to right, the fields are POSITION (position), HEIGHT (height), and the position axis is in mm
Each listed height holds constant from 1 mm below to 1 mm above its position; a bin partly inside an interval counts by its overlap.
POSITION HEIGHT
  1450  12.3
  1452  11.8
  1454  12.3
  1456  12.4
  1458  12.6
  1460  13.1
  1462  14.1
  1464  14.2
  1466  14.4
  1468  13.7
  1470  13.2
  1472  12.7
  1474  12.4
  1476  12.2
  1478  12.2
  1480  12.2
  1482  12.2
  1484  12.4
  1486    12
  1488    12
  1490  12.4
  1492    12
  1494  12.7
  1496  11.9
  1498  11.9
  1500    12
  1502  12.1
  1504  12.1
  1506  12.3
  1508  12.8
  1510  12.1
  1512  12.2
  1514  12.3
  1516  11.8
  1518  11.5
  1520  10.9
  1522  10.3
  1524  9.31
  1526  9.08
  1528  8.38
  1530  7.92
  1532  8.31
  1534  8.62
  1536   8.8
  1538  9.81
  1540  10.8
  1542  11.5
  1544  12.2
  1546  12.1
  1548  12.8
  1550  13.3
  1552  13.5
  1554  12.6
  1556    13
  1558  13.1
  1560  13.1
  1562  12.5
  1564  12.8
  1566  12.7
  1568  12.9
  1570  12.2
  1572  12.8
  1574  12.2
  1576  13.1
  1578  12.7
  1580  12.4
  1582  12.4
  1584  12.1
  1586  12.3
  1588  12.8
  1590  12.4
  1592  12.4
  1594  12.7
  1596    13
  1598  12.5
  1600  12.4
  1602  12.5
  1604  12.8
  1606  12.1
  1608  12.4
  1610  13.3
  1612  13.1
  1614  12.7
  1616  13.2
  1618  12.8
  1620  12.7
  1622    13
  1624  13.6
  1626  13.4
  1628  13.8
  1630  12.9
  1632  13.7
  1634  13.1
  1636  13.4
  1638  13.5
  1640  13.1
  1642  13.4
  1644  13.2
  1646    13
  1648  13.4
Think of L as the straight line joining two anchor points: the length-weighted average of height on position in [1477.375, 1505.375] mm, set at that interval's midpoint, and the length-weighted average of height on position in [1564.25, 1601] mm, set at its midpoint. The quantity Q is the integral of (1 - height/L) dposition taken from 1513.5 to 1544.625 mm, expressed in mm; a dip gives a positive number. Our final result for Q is 5.8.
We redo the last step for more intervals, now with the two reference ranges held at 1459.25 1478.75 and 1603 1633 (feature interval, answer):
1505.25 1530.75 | 4.5 mm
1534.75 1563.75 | 2.3 mm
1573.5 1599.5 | 1.1 mm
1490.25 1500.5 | 0.8 mm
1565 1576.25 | 0.4 mm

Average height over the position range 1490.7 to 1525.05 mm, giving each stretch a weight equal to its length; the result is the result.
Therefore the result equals 11.8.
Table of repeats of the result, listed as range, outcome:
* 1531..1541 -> 9.27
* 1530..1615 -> 12.2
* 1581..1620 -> 12.6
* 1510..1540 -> 10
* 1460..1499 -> 12.7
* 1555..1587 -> 12.6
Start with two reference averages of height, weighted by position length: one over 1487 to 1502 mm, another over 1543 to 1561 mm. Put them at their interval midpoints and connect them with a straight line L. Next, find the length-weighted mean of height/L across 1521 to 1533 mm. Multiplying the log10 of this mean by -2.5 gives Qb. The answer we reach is 0.37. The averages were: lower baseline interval 12.1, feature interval 8.88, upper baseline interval 12.9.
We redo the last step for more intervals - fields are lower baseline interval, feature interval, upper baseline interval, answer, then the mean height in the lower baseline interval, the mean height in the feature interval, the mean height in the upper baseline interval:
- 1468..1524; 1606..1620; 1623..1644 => 0.029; 12.1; 12.8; 13.4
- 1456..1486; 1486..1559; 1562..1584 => 0.121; 12.9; 11.4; 12.6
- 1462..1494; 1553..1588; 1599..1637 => 0.022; 12.7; 12.6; 13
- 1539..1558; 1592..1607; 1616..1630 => 0.034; 12.5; 12.6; 13.2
